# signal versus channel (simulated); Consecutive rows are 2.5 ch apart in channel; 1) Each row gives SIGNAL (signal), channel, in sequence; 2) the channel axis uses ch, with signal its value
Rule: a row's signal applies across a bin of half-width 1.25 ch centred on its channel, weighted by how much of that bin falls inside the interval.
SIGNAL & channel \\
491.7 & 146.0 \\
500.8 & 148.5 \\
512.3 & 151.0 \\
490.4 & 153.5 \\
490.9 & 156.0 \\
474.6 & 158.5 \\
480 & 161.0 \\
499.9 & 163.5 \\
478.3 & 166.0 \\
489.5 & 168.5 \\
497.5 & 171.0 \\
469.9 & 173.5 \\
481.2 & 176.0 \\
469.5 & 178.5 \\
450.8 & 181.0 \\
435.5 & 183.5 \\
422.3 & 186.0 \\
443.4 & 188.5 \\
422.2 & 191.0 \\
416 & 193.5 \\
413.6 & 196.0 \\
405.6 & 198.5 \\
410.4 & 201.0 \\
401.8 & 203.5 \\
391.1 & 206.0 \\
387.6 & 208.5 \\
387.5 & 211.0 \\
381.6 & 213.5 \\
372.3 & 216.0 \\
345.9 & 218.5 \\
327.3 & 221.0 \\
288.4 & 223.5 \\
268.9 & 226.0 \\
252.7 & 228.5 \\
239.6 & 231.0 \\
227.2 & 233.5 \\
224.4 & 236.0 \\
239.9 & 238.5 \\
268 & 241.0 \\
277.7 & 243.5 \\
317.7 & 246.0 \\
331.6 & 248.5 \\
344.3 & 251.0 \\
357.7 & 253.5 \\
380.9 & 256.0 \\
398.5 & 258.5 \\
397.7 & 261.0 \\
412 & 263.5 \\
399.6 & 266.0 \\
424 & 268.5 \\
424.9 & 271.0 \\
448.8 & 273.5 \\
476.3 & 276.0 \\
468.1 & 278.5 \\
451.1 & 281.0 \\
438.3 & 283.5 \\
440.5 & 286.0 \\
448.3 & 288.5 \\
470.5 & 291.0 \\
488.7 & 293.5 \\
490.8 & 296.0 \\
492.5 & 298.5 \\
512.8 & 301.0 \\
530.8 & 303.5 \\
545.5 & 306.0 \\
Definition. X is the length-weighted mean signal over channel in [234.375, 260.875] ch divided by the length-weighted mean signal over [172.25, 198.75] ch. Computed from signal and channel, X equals 0.7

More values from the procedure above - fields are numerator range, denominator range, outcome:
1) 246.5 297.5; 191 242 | 1.26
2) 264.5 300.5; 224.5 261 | 1.53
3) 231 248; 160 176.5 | 0.54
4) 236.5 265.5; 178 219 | 0.82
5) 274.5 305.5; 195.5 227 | 1.30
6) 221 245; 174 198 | 0.59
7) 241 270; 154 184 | 0.76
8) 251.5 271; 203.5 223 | 1.07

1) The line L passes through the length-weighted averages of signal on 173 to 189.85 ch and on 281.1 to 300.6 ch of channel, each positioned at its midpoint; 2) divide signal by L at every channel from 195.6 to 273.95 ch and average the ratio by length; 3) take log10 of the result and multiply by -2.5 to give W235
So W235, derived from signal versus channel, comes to 0.31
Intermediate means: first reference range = 452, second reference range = 468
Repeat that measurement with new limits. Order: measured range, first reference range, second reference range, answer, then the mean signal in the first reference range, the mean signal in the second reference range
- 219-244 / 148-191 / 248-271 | 0.49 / 474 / 387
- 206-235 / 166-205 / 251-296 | 0.35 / 443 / 430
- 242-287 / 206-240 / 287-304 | 0.04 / 306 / 488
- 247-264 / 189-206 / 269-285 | 0.18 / 411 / 450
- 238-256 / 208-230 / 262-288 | 0.23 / 332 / 438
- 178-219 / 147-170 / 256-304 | 0.17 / 491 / 450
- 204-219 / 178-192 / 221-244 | -0.13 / 439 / 257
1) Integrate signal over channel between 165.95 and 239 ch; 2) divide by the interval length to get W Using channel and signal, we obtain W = 381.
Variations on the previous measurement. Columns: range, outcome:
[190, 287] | 365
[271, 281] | 458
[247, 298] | 425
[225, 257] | 286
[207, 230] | 334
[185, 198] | 422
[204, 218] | 383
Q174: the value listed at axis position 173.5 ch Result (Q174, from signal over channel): 469.9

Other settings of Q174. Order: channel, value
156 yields 490.9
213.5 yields 381.6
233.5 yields 227.2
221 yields 327.3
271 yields 424.9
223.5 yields 288.4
